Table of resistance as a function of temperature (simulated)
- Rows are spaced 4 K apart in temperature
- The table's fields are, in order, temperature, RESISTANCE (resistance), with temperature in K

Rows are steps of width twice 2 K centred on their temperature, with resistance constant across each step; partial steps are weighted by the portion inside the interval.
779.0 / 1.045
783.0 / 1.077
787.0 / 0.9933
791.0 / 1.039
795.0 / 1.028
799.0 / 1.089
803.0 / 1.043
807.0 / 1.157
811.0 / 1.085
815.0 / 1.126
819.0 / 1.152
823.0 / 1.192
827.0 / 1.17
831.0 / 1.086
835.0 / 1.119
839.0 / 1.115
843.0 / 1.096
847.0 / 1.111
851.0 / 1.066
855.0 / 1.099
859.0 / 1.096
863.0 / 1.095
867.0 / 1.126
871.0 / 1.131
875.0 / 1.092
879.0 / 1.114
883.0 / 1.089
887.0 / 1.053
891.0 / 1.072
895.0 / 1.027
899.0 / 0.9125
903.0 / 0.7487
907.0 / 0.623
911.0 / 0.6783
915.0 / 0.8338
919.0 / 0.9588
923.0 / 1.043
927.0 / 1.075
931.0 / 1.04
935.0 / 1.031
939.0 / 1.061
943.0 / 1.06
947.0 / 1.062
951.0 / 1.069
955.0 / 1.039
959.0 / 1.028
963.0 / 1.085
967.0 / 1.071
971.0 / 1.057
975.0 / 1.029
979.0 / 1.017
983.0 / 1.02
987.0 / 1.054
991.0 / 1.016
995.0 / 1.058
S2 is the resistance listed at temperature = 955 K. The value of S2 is 1.039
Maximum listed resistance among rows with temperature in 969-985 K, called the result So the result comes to 1.057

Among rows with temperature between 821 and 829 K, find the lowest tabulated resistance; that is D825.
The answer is 1.17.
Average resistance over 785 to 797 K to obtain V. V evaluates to 1.02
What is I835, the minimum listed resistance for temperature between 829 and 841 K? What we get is 1.086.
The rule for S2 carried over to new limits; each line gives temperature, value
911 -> 0.6783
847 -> 1.111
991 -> 1.016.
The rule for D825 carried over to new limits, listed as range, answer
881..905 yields 0.7487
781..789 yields 0.9933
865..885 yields 1.089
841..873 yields 1.066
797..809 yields 1.043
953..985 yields 1.017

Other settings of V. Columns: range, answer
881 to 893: 1.07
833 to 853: 1.1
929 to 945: 1.05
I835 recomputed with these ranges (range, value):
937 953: 1.06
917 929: 0.9588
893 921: 0.623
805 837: 1.085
